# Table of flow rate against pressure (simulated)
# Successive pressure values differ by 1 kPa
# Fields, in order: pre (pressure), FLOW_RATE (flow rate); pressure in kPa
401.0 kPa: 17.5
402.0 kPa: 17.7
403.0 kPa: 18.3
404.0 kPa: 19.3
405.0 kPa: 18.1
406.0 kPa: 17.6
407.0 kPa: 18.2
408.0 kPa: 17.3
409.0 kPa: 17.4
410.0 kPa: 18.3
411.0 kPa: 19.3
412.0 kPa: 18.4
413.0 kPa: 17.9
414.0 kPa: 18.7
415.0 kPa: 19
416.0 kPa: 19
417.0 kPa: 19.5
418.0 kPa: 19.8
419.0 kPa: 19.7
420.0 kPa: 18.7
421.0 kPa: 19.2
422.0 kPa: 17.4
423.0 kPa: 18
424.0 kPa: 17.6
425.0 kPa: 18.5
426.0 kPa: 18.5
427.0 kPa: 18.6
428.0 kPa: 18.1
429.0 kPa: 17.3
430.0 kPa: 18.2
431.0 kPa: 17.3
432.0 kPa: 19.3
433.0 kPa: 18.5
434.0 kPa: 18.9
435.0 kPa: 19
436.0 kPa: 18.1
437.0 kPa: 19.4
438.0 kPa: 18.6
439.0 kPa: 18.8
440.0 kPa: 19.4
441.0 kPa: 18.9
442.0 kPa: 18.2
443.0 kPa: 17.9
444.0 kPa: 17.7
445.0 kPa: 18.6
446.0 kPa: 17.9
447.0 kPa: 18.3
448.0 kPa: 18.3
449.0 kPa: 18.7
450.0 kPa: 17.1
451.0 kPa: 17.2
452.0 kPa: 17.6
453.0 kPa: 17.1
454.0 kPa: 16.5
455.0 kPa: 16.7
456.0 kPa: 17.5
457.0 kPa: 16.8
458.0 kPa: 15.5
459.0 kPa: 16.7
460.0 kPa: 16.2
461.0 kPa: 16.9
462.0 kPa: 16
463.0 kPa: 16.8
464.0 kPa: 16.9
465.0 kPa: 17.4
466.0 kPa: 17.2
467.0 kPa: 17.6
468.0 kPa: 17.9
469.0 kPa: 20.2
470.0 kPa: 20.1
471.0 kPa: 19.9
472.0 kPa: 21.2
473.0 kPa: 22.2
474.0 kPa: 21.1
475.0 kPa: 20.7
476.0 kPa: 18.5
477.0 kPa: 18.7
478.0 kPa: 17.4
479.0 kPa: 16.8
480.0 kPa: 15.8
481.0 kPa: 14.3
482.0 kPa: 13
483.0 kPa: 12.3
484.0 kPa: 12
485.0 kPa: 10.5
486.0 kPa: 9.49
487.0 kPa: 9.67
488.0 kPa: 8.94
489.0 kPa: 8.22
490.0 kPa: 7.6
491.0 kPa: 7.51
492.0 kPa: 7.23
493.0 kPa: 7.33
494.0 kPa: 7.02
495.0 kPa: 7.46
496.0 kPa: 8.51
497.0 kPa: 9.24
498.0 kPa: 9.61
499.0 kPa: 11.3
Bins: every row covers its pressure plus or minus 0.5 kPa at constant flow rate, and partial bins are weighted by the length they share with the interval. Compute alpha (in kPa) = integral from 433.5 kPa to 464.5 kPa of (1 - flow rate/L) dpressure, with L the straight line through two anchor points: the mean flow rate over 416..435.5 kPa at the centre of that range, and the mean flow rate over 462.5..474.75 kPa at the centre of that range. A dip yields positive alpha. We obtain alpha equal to 1.9 kPa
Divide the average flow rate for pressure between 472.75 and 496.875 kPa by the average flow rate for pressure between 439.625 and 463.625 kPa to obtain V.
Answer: 0.7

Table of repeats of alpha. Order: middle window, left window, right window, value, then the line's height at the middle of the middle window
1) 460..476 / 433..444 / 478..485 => -3.4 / 15.5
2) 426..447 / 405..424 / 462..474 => 0.2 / 18.6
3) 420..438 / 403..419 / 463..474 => 0.3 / 18.7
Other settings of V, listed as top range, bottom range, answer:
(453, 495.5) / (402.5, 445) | 0.81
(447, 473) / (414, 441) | 0.95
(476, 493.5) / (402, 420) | 0.63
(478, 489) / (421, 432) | 0.68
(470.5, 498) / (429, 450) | 0.70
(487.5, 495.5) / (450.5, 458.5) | 0.45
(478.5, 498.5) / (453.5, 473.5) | 0.57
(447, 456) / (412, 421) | 0.92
